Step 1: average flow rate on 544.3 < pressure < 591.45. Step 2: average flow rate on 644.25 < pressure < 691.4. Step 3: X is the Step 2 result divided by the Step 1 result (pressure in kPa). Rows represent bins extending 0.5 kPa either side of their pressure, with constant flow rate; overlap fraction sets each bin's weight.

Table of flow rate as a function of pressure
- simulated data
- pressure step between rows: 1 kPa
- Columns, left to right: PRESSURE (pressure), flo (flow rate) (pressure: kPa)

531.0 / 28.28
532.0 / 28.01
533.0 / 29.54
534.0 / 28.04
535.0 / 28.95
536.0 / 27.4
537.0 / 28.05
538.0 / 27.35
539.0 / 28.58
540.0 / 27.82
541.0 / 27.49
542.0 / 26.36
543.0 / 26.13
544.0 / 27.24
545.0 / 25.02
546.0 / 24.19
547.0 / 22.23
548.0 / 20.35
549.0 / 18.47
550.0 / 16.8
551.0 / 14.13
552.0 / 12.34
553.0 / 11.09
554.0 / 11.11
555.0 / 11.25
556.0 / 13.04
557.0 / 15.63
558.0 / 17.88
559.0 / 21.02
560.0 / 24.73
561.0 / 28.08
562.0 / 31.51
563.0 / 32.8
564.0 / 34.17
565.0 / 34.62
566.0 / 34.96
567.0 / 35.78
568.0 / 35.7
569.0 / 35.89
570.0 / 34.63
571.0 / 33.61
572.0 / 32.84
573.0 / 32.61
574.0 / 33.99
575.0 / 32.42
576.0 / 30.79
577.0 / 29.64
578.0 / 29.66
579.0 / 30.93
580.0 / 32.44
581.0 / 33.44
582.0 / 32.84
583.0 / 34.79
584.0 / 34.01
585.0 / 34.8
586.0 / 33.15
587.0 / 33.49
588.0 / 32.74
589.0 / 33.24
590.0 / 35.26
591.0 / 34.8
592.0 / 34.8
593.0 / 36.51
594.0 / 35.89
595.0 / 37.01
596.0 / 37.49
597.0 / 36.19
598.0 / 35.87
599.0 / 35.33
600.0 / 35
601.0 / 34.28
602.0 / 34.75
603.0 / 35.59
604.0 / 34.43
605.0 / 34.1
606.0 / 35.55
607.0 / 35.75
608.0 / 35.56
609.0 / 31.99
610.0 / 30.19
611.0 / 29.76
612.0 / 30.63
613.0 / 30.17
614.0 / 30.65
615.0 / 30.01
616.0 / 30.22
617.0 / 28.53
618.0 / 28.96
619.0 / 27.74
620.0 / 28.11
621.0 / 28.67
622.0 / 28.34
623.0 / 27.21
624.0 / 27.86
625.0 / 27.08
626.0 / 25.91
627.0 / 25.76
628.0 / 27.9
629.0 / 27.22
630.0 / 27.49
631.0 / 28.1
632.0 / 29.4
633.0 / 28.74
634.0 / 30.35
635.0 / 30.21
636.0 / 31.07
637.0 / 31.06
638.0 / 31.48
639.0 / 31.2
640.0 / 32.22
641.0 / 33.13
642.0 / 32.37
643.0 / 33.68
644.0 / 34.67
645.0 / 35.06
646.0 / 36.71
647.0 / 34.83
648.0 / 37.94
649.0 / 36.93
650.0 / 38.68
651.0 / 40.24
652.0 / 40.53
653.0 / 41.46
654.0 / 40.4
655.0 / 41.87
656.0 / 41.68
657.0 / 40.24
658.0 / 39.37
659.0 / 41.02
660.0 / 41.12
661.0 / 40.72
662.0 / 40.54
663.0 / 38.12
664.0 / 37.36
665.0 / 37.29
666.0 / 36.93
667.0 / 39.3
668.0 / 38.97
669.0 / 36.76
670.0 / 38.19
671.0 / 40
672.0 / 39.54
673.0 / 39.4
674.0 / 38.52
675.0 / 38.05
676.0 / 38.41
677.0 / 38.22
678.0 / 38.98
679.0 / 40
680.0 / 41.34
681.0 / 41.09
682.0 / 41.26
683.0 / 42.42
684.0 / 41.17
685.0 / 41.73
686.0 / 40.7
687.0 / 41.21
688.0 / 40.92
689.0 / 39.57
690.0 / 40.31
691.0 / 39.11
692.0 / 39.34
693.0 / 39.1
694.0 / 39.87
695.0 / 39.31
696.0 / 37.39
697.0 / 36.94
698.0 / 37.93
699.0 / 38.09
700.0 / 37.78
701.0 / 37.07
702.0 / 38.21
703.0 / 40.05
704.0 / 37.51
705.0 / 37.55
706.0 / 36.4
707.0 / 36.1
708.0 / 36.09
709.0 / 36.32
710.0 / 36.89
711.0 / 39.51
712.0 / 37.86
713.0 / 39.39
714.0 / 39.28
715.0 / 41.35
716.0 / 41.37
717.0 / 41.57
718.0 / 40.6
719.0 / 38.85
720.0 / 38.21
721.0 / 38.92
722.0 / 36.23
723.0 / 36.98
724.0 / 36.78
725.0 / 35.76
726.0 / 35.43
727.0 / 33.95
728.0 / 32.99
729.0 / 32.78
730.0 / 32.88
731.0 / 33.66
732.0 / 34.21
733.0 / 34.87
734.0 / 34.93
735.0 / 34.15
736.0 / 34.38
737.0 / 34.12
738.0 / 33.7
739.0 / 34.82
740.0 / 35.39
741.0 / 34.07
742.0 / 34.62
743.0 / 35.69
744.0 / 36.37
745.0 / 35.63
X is 1.42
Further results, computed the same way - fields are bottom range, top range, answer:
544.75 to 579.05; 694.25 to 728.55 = 1.47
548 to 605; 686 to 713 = 1.28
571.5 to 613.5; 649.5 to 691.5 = 1.18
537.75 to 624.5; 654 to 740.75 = 1.29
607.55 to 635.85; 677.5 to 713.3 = 1.34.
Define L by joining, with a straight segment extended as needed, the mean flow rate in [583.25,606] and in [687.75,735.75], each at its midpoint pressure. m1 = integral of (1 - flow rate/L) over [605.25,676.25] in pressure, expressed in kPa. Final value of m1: 3.76 kPa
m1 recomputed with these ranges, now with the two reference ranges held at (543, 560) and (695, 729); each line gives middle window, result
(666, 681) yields -2.7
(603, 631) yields -4.3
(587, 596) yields -4.7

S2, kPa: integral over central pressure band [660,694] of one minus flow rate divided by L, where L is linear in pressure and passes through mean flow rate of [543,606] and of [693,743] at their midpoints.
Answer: -4.7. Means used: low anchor 29.6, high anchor 36.8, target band 39.6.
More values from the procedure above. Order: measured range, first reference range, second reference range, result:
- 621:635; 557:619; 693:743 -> 2.5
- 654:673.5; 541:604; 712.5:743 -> -3.5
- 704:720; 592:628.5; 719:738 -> -1.8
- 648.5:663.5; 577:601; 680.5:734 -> -1.6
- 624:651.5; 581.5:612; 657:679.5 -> 4.0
